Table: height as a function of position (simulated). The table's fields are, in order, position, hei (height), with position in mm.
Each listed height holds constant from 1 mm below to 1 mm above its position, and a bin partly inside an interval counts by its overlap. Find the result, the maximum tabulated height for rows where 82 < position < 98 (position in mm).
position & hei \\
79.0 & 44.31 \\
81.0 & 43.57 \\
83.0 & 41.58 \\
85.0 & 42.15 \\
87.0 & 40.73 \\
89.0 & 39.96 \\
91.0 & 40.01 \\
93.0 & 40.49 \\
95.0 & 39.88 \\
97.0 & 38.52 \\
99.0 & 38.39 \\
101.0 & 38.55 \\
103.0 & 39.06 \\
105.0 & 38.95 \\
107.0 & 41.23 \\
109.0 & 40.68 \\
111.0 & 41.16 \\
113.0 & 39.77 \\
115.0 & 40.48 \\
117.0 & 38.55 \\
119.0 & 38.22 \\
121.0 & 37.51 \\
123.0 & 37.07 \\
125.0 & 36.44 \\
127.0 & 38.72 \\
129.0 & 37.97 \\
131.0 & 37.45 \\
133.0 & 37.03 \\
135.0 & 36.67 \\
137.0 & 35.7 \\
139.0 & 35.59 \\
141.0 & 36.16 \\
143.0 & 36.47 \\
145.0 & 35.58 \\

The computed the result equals 42.15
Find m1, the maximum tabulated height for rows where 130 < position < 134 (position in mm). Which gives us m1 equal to 37.45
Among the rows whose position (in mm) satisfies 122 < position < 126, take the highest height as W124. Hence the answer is 37.07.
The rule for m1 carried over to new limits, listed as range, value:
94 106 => 39.88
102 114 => 41.23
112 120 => 40.48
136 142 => 36.16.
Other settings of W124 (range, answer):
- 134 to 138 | 36.67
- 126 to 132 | 38.72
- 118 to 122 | 38.22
